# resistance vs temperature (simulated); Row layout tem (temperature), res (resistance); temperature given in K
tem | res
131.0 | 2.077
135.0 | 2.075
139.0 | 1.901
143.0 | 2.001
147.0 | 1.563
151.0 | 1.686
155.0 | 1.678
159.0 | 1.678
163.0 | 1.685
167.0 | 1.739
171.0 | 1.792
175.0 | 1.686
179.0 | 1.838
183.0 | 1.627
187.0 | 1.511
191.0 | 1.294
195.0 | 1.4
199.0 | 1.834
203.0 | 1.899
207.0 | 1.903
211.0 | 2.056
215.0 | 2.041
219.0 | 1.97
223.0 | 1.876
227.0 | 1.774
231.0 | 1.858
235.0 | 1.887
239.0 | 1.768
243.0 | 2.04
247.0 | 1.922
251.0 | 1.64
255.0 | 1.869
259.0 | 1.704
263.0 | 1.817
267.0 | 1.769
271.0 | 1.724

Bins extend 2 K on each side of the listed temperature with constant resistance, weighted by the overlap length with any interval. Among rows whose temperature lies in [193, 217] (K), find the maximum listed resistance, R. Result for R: 2.056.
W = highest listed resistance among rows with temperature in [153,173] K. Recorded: 1.792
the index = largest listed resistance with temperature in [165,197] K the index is 1.838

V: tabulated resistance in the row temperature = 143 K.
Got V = 2.001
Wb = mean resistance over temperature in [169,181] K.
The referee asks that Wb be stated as 1.77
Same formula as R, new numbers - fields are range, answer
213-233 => 2.041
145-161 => 1.686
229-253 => 2.04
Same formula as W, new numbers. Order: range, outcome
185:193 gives 1.511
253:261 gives 1.869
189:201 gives 1.834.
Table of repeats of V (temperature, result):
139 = 1.901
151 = 1.686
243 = 2.04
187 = 1.511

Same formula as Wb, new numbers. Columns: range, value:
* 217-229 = 1.87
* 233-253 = 1.85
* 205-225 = 1.97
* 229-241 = 1.84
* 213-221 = 2.01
